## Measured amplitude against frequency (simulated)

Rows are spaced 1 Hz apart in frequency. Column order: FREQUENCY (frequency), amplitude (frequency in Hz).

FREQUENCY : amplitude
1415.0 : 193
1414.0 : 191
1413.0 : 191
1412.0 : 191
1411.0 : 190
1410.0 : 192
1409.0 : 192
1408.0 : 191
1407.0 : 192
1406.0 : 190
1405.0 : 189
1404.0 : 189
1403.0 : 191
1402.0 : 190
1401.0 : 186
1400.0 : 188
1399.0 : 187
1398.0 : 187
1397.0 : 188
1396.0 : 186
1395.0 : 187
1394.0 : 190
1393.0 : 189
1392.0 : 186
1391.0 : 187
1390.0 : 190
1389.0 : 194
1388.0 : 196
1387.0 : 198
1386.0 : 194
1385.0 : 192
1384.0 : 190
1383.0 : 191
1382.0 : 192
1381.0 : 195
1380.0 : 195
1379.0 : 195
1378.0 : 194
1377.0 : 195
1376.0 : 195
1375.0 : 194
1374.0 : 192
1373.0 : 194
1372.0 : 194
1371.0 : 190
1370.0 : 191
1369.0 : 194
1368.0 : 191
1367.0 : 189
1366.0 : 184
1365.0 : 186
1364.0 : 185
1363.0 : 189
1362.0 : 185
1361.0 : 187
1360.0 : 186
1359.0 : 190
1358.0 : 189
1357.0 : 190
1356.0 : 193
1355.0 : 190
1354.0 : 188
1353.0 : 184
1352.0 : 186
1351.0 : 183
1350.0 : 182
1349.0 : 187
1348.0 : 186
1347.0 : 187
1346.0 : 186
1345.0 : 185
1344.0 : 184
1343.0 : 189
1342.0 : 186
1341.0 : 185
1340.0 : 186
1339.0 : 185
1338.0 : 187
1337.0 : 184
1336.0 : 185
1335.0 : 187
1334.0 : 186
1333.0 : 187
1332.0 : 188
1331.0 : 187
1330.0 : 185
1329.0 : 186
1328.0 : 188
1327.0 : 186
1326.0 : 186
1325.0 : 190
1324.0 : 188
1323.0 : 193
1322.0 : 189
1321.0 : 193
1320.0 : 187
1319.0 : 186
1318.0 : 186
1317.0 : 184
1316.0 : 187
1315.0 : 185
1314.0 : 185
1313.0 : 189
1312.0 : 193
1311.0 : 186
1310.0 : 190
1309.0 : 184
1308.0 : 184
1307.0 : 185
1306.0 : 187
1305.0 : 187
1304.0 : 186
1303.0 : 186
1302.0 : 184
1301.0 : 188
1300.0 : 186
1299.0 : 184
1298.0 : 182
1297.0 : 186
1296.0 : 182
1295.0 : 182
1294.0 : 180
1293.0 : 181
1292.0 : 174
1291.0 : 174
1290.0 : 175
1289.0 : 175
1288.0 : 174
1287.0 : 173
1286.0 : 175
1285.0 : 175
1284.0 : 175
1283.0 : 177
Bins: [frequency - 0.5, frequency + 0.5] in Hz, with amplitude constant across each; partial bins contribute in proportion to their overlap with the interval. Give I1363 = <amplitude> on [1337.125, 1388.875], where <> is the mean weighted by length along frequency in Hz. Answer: 189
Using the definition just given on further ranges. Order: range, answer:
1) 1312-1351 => 187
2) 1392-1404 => 188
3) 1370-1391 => 193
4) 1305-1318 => 187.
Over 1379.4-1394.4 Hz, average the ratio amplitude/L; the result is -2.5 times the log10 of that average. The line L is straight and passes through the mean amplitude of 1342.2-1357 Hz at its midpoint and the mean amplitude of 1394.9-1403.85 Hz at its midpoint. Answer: -0.03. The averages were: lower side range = 187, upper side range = 188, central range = 192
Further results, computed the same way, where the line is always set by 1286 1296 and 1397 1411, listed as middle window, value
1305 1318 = -0.045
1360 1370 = -0.016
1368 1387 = -0.039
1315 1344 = -0.035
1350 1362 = -0.020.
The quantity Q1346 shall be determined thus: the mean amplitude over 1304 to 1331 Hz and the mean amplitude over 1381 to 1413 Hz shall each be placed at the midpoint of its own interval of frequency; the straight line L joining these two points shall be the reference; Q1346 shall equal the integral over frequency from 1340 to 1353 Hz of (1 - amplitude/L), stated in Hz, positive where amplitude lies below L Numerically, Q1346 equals 0.2 Hz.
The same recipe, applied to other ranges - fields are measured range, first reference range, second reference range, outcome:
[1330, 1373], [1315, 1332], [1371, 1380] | 0.8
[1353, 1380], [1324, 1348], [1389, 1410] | -0.4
